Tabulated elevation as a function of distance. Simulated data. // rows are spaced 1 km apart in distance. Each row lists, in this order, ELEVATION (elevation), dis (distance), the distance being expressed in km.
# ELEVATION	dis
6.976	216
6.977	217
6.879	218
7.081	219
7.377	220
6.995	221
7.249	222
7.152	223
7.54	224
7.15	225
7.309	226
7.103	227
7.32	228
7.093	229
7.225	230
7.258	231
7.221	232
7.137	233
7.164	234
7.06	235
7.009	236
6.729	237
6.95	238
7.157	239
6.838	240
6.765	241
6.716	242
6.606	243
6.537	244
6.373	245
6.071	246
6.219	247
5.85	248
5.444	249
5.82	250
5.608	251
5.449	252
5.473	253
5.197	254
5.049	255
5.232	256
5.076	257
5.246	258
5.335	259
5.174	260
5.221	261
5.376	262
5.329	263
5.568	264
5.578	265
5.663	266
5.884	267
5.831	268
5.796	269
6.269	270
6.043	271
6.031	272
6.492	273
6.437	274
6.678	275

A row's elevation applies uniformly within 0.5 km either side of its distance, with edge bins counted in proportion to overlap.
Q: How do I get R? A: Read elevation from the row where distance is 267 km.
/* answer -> 5.884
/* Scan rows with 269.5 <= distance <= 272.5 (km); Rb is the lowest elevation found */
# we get 6.031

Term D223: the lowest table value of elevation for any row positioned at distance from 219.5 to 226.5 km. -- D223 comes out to 6.995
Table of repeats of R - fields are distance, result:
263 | 5.329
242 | 6.716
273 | 6.492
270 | 6.269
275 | 6.678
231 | 7.258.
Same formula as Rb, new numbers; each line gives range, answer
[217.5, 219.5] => 6.879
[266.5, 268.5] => 5.831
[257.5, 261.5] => 5.174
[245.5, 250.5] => 5.444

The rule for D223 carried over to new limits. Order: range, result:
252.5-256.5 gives 5.049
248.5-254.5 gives 5.197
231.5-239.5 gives 6.729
